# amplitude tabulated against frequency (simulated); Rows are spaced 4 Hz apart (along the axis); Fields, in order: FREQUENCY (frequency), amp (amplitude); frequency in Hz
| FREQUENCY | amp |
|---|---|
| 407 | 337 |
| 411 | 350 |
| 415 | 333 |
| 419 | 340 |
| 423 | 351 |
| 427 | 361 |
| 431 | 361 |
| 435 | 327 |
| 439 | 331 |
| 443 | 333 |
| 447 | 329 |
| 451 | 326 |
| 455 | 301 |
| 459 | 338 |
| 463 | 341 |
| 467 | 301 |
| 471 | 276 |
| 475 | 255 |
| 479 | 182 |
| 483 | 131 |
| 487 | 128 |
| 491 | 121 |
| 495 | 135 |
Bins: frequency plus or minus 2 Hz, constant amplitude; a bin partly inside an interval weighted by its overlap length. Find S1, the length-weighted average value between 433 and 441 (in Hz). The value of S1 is 329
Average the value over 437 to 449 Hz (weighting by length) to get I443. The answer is 331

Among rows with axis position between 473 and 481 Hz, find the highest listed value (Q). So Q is 255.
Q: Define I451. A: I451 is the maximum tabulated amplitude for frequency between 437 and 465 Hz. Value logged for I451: 341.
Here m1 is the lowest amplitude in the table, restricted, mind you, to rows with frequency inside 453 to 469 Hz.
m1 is 301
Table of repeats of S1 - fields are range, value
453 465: 327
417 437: 348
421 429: 356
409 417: 342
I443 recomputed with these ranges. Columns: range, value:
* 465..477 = 277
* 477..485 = 156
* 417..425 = 346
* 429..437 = 344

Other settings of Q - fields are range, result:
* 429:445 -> 361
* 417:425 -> 351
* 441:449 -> 333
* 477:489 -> 182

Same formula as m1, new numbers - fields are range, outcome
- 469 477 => 255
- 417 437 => 327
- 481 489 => 128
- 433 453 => 326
